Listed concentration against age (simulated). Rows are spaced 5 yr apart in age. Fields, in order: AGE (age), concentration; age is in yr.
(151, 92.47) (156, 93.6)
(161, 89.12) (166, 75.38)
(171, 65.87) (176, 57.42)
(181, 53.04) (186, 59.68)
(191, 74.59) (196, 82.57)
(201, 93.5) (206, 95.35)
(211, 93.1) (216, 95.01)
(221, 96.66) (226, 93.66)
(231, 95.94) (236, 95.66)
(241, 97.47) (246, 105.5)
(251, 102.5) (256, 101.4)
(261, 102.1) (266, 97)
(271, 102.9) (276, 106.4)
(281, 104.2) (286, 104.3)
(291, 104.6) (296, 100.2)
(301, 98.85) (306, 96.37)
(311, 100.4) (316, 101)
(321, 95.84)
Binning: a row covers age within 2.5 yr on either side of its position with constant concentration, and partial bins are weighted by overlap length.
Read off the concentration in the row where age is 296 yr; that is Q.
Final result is 100.2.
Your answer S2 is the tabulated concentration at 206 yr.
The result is 95.35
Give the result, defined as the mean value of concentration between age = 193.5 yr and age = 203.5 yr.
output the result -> 88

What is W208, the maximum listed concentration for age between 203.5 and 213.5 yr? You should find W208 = 95.35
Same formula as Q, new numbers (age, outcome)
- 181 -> 53.04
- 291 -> 104.6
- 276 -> 106.4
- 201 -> 93.5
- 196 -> 82.57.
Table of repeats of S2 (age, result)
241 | 97.47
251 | 102.5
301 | 98.85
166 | 75.38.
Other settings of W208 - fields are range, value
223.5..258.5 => 105.5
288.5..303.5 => 104.6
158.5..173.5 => 89.12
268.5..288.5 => 106.4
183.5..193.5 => 74.59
